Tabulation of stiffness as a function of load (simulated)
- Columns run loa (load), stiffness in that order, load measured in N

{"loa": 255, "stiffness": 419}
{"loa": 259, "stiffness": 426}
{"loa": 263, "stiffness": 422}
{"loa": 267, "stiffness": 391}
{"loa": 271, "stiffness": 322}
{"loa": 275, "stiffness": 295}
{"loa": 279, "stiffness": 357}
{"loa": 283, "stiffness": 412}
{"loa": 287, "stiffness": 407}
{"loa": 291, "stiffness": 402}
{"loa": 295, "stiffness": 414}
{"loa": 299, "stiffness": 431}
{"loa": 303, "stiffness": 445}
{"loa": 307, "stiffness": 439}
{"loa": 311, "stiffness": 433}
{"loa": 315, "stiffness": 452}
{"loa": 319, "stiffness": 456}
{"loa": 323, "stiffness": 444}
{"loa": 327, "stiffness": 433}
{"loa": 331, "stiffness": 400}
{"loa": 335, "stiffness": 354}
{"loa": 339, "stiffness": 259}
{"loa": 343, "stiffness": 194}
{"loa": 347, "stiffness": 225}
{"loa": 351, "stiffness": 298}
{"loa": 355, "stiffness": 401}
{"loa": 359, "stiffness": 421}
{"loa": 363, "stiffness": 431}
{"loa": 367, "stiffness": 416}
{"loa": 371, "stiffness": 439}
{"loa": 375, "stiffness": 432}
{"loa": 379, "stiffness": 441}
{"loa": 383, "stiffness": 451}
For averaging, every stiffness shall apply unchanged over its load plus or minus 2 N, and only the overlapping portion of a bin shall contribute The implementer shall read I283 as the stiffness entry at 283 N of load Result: 412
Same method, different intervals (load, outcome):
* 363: 431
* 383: 451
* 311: 433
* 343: 194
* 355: 401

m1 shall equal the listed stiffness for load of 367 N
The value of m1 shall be 416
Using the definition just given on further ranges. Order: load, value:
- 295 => 414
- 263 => 422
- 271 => 322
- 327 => 433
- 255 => 419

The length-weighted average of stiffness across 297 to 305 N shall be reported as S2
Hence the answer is 438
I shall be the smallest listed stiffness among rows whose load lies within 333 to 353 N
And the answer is 194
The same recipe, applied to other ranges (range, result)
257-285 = 295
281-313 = 402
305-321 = 433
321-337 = 354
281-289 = 407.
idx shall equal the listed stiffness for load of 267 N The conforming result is 391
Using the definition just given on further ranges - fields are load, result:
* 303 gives 445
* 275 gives 295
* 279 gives 357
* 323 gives 444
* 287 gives 407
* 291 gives 402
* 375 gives 432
